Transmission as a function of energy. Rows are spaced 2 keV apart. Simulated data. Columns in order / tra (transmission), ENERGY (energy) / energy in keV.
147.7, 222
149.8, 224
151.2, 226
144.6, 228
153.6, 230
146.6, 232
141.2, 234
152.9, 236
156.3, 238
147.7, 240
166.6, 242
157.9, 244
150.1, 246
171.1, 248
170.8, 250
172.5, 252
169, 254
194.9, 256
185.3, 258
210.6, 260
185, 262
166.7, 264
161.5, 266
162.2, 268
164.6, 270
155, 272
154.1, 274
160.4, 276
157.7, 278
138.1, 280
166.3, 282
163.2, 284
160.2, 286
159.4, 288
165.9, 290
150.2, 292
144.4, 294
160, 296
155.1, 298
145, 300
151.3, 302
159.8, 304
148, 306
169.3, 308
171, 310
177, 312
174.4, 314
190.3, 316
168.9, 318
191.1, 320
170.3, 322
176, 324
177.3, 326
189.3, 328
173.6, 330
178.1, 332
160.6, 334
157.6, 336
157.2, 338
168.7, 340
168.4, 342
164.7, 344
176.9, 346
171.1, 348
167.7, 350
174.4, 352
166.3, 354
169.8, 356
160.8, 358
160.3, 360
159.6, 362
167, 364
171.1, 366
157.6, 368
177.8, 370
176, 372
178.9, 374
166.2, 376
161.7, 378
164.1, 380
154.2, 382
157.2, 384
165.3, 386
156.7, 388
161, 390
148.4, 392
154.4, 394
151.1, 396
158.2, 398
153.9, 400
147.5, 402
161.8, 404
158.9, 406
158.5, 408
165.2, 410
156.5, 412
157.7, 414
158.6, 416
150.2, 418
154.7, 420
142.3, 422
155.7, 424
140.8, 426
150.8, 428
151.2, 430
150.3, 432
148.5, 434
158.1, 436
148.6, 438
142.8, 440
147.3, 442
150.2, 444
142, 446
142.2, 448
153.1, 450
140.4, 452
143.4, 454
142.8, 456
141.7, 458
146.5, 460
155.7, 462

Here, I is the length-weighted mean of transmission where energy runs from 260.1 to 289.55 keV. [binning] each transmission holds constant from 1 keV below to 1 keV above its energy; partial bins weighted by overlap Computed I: 163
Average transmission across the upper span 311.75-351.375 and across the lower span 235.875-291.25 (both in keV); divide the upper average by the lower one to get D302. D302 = 1.05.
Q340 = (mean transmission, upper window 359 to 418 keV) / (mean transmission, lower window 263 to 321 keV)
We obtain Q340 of 1.0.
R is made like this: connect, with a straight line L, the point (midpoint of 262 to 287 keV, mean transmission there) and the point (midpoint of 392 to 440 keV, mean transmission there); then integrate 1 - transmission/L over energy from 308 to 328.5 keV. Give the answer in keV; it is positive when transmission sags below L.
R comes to -2.6 keV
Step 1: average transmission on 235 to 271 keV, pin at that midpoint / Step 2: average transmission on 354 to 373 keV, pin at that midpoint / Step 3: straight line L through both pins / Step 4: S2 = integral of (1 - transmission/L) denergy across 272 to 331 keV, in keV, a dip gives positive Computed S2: 1.34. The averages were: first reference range 169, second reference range 167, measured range 164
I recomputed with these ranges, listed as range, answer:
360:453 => 156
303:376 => 170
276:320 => 161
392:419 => 156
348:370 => 166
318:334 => 178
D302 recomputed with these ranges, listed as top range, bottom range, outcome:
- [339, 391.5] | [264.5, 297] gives 1.05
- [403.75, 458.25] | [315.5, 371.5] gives 0.88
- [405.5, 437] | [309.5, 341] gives 0.88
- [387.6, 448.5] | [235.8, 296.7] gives 0.93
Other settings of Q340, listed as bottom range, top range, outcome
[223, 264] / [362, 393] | 1.00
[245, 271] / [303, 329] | 1.00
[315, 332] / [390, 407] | 0.86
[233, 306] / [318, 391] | 1.04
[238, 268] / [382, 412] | 0.92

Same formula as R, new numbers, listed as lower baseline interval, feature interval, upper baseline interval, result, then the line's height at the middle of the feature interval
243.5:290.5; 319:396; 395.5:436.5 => -3.9 keV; 159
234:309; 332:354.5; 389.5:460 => -1.5 keV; 157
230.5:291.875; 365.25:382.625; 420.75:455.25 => -1.6 keV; 153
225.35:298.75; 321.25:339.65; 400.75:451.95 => -1.6 keV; 157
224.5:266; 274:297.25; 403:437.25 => 0.8 keV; 162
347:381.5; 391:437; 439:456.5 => 0.1 keV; 154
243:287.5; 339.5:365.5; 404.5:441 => -1.3 keV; 159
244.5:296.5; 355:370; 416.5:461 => -0.9 keV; 156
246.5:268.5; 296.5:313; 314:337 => 1.5 keV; 176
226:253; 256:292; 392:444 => -2.4 keV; 155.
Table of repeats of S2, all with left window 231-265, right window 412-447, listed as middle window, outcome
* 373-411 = -1.3 keV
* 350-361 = -0.6 keV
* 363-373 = -0.9 keV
